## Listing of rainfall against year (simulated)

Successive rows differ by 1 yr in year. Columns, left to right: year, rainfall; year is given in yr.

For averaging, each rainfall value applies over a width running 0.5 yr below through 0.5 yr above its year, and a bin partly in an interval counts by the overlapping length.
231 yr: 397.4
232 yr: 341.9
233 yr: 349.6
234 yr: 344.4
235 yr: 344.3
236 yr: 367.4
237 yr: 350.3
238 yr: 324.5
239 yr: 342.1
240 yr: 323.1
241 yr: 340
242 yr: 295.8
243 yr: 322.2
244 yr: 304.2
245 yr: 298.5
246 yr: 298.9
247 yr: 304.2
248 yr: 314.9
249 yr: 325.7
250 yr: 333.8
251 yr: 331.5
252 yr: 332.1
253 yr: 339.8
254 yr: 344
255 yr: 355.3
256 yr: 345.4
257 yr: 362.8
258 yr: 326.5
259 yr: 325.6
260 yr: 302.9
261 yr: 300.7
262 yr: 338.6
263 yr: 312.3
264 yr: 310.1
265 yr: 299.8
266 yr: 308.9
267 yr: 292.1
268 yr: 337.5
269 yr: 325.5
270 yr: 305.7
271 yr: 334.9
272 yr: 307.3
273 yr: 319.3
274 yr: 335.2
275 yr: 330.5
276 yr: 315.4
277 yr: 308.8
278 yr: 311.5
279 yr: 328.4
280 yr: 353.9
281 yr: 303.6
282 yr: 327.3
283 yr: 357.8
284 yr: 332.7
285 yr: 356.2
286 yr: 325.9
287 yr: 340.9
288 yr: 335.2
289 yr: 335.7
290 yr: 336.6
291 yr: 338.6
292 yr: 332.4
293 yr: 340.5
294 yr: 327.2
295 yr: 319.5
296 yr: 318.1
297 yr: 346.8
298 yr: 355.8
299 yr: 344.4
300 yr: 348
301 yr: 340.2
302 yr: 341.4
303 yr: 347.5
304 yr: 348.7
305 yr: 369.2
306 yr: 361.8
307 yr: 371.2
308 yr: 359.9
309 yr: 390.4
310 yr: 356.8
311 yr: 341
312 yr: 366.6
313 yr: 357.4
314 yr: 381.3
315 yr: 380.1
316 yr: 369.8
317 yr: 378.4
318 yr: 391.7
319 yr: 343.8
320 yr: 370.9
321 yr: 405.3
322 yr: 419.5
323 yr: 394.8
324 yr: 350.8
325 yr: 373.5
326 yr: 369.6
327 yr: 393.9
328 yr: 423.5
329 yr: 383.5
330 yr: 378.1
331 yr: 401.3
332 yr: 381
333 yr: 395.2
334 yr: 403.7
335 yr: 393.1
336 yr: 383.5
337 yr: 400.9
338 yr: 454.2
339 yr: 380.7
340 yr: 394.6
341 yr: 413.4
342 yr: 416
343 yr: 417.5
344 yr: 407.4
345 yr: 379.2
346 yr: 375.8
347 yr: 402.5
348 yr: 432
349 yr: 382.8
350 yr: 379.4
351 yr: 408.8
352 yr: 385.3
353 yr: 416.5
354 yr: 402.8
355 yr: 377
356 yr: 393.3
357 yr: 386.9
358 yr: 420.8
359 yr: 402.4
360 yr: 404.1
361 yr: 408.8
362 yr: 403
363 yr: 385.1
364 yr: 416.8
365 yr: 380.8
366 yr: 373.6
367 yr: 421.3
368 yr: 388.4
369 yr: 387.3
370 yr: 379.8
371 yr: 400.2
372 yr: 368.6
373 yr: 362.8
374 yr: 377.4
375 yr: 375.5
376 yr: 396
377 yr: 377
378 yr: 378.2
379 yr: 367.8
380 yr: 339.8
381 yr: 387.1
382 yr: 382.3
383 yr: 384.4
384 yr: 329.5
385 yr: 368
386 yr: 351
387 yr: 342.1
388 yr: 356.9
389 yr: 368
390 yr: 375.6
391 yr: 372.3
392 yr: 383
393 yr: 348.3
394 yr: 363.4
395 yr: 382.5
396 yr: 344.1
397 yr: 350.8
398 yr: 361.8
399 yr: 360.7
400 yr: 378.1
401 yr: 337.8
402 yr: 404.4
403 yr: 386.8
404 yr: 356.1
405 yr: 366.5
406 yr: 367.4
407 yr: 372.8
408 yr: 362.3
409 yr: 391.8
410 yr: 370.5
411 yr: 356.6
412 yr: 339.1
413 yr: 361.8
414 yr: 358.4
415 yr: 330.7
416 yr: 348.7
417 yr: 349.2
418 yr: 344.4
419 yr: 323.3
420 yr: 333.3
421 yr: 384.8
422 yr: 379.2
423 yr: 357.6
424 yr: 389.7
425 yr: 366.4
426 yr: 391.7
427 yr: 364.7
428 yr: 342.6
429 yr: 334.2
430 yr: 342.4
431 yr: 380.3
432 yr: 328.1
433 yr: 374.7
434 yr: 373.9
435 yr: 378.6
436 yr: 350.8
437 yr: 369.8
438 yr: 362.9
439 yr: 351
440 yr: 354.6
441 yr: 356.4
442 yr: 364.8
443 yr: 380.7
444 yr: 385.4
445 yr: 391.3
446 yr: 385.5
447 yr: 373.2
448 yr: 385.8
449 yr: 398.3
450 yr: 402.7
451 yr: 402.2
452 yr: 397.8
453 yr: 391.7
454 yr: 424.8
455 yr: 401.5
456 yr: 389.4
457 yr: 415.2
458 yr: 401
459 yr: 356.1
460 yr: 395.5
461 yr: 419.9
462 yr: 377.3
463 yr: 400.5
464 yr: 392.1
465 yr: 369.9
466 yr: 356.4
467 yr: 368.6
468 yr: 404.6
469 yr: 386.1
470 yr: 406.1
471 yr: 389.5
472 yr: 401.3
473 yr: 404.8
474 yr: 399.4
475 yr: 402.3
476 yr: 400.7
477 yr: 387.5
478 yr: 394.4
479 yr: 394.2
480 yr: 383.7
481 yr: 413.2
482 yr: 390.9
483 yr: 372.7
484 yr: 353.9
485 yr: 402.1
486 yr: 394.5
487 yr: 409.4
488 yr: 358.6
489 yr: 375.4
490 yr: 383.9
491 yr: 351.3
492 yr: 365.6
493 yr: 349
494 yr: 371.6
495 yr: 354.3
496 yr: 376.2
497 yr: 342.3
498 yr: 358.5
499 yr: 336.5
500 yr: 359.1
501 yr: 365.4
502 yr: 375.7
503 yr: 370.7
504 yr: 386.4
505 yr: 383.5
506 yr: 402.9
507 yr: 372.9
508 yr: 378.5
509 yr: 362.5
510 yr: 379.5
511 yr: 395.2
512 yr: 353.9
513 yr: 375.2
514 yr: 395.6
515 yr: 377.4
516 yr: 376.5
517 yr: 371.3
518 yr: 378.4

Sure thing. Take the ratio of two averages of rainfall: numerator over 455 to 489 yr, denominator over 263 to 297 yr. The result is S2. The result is 1.2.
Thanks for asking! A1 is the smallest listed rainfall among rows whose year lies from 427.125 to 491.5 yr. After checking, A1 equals 328.1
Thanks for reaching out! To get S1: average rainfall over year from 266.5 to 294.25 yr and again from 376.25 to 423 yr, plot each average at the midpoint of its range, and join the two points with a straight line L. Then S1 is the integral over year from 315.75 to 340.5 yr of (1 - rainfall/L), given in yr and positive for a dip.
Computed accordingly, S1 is -3.4 yr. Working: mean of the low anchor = 328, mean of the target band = 390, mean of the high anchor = 363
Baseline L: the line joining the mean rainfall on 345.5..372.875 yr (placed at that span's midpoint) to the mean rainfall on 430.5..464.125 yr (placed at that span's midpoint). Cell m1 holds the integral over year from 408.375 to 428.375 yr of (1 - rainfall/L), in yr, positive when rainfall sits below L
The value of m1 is 1.4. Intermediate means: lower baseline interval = 395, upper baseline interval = 383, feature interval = 359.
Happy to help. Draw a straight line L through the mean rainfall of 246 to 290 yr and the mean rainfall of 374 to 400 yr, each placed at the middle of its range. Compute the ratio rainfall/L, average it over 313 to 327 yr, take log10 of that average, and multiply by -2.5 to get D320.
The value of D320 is -0.11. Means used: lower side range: 326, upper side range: 366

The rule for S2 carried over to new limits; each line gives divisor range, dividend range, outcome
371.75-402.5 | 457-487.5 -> 1.07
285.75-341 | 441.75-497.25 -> 1.05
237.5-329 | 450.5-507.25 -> 1.13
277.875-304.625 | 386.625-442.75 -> 1.07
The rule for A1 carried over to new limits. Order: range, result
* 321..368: 350.8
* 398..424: 323.3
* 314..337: 343.8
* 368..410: 329.5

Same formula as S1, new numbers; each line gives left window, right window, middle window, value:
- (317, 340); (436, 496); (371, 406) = 1.8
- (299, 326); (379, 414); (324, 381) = -4.1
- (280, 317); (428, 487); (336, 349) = -1.7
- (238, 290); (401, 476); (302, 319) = -1.4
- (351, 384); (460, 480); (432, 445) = 0.8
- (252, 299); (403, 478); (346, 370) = -3.1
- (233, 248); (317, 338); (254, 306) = 3.5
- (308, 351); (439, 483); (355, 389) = 0.6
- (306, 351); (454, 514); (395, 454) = 2.6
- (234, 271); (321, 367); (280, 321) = 1.4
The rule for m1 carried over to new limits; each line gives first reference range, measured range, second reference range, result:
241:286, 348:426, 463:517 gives -4.5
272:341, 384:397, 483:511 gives 0.1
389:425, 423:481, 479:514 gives -2.2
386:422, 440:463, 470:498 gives -1.0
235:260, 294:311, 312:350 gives 0.9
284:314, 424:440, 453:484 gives 0.9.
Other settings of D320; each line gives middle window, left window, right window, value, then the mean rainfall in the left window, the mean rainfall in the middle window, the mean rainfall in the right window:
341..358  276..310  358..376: -0.05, 341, 399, 391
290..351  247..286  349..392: -0.06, 326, 375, 383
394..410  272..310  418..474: 0.00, 339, 368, 378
